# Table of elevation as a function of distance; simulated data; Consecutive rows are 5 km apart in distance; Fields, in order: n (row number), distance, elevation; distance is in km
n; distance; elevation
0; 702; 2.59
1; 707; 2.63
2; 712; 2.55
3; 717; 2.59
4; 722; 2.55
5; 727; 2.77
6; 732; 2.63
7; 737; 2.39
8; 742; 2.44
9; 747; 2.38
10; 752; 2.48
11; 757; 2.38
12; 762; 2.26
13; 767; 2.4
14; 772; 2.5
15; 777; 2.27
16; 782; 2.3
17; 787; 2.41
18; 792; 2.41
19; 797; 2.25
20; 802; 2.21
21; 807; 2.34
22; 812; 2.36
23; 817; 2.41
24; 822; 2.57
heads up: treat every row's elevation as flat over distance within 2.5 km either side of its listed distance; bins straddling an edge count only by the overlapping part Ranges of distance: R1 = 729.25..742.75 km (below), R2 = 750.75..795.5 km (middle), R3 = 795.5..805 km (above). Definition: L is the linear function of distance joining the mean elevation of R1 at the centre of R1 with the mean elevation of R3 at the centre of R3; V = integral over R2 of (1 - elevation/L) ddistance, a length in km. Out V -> -0.6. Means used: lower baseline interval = 2.5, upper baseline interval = 2.23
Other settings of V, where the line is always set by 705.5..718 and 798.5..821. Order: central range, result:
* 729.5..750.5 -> 0.46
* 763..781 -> 0.48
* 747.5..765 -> 0.72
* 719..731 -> -0.47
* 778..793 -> 0.27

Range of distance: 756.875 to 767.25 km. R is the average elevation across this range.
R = 2.33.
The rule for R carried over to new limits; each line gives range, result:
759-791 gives 2.36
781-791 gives 2.37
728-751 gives 2.48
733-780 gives 2.4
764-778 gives 2.4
